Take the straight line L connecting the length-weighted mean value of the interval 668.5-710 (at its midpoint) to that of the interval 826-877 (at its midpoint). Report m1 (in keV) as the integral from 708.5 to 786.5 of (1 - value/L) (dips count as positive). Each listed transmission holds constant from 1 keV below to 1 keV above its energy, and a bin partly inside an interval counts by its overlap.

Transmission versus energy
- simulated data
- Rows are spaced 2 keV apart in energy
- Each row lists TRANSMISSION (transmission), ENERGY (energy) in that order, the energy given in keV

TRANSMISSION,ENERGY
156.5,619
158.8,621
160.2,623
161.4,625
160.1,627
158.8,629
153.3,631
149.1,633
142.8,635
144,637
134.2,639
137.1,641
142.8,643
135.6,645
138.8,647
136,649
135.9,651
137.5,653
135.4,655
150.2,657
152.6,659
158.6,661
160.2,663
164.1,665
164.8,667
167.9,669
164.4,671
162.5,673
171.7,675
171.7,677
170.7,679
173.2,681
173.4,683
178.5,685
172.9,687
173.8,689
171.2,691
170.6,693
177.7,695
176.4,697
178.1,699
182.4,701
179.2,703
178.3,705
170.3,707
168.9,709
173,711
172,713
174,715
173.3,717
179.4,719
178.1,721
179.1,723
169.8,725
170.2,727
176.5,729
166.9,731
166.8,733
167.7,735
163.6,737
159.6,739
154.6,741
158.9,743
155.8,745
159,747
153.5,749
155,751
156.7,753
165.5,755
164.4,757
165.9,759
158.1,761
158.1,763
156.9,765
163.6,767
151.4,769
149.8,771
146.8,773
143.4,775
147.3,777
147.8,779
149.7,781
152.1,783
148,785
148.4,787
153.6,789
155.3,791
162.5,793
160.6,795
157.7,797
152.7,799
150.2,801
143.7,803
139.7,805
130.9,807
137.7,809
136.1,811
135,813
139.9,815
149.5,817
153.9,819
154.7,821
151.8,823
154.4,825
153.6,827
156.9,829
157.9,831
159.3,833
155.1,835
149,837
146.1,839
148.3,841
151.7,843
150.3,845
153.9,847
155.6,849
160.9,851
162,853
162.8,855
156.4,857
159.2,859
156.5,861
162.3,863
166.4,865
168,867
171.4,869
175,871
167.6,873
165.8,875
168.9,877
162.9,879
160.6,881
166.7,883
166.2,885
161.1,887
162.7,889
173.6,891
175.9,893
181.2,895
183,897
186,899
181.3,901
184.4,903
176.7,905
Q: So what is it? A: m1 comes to 3.1 keV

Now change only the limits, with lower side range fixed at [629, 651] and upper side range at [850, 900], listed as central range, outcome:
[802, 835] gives 2.83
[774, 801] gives 0.98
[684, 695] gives -1.98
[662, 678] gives -2.29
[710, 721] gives -1.80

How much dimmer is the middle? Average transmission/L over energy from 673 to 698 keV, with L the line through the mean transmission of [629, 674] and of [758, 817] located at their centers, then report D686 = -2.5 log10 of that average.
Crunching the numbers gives -0.16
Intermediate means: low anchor 149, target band 173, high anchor 150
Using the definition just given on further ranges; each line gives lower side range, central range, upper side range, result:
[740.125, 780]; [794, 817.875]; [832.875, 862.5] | 0.079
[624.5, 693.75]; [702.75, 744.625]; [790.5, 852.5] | -0.108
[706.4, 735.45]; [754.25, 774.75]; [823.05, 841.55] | 0.052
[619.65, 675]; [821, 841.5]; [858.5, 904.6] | 0.085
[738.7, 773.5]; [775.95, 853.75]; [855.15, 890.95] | 0.074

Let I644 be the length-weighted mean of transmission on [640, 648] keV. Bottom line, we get 139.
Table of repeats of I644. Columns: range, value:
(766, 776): 151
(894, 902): 183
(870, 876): 169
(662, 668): 163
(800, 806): 145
